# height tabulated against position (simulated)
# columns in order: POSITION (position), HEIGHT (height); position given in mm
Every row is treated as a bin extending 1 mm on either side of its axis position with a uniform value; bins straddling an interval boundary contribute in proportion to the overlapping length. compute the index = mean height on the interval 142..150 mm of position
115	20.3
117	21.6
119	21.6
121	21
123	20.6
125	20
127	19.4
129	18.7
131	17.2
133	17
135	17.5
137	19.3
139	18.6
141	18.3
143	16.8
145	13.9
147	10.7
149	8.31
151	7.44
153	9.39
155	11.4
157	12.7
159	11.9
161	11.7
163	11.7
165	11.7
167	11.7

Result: 12.4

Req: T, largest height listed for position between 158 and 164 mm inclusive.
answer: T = 11.9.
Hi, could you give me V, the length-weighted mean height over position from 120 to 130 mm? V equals 19.9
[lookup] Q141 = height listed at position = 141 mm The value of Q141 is 18.3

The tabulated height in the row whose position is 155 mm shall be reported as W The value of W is 11.4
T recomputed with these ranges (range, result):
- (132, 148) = 19.3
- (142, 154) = 16.8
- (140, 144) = 18.3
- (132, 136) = 17.5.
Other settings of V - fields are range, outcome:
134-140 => 18.5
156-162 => 12.1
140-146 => 16.3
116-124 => 21.2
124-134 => 18.5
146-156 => 9.45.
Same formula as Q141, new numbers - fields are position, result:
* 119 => 21.6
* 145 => 13.9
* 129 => 18.7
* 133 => 17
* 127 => 19.4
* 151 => 7.44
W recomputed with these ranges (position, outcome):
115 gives 20.3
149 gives 8.31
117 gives 21.6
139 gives 18.6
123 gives 20.6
